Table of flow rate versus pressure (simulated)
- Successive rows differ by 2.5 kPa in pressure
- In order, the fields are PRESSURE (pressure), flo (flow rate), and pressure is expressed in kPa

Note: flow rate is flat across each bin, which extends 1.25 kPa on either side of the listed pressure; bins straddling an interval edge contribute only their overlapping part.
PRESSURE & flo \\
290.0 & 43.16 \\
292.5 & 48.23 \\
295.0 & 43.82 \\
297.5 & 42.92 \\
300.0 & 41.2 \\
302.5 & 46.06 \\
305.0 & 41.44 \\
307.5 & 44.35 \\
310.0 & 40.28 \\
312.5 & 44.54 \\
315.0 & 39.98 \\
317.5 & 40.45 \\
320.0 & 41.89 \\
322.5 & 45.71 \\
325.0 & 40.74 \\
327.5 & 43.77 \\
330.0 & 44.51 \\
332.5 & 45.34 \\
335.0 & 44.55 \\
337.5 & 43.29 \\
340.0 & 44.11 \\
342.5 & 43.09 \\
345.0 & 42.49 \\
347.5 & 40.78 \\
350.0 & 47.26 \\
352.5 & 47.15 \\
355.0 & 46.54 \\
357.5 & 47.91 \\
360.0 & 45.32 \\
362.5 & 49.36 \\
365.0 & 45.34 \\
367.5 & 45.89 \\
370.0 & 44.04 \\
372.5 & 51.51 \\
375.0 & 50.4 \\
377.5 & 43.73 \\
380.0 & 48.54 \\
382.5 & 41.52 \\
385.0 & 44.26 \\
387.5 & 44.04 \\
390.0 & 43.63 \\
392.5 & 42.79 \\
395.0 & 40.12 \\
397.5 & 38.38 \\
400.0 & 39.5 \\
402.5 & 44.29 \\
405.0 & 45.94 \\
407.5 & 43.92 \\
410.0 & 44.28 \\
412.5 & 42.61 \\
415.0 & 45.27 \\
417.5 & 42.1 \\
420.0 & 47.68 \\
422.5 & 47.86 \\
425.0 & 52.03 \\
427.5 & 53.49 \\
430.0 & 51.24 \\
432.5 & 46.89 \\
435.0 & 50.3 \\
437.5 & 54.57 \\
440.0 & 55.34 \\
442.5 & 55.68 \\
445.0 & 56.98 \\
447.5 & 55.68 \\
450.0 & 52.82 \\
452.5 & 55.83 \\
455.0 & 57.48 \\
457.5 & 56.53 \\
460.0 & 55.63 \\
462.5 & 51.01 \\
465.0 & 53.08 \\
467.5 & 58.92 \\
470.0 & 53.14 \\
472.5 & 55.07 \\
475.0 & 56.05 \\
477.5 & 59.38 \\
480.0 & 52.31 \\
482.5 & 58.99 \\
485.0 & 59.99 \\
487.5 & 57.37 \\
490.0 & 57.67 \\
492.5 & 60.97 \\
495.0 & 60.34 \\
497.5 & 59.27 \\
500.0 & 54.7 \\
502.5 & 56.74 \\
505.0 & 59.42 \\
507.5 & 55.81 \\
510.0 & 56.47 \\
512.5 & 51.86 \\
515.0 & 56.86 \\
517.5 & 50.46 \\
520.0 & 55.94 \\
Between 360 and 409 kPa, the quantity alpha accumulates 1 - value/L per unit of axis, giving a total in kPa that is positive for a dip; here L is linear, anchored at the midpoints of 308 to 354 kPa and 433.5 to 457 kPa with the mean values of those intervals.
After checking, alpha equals 4.1 kPa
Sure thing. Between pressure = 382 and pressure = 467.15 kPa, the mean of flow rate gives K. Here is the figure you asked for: 48.8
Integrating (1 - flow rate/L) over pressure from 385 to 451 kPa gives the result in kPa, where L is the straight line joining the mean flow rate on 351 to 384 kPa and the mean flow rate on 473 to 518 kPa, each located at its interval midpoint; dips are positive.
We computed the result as 4.4 kPa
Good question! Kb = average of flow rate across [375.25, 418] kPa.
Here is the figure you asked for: 43.4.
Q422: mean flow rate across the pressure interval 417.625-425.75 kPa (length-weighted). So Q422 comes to 48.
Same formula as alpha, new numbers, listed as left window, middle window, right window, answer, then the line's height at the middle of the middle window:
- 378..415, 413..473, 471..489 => -1.94 kPa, 50.9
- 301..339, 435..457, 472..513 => -0.73 kPa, 53.5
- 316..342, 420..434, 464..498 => 0.61 kPa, 52.4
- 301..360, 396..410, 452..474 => 2.10 kPa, 50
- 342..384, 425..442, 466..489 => 0.16 kPa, 52.6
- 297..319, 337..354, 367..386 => 0.15 kPa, 44.5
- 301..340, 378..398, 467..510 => 2.34 kPa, 48.9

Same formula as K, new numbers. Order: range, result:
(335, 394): 45.3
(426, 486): 54.8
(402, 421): 44.5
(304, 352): 43.2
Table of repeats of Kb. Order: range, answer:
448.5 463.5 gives 55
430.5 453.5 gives 53.7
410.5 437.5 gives 48.2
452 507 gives 56.8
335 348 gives 43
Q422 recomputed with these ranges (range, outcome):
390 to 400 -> 40.7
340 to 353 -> 44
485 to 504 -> 58.3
